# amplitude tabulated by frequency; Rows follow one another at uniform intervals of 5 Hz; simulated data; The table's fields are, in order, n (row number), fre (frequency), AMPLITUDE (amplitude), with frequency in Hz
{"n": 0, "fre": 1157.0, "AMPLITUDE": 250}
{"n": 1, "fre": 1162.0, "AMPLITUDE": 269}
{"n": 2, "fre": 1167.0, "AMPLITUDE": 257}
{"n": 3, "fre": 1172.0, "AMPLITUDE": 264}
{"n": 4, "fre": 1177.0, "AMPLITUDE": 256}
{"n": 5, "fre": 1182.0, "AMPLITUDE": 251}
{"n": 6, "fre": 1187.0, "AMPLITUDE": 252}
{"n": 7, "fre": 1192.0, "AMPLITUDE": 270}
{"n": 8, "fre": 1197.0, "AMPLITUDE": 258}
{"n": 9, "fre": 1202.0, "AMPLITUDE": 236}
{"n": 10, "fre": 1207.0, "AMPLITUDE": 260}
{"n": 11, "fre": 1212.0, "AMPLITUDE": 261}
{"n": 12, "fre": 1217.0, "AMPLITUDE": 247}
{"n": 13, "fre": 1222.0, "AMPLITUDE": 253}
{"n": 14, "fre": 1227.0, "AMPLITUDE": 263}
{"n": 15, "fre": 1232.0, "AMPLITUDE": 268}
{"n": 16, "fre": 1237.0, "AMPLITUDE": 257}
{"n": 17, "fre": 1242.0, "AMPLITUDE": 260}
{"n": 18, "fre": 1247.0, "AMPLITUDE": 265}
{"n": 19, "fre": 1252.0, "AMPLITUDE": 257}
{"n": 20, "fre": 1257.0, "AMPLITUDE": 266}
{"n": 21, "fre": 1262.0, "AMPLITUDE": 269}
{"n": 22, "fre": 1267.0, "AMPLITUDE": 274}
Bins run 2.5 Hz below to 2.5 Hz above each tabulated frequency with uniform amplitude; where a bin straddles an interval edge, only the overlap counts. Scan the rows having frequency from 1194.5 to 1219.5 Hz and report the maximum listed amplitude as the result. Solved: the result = 261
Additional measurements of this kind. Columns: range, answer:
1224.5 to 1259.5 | 268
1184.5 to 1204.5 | 270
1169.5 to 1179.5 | 264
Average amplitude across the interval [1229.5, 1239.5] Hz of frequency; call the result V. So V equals 262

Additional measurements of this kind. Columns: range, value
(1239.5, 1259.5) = 262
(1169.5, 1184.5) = 257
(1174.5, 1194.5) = 257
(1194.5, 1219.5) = 252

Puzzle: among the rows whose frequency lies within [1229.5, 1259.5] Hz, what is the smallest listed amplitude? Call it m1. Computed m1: 257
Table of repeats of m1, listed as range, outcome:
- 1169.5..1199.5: 251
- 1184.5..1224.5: 236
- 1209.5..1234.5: 247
